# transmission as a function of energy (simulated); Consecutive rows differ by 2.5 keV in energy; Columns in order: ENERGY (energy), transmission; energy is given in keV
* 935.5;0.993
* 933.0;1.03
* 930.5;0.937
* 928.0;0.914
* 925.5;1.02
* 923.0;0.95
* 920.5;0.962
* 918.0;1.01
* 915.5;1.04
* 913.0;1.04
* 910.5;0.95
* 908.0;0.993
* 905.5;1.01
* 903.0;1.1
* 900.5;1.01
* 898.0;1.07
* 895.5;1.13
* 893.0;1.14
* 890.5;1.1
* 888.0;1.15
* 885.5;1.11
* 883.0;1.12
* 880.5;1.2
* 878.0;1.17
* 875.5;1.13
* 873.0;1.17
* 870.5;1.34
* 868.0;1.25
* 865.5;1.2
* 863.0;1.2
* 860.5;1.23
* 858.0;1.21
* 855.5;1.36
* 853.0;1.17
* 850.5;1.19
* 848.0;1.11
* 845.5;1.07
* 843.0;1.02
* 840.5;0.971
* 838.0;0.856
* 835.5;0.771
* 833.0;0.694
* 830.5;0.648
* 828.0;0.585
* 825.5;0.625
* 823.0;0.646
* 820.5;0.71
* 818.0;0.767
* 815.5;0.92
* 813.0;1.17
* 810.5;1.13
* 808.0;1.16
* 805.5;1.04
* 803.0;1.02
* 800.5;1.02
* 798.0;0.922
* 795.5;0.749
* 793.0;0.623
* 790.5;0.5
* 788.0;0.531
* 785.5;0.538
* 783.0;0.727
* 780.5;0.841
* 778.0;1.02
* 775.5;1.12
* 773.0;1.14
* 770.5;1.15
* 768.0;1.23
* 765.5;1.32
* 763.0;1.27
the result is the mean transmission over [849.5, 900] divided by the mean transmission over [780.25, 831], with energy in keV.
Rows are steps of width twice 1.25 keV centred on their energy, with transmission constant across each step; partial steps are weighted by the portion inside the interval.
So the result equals 1.47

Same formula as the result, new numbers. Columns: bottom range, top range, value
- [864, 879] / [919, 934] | 0.80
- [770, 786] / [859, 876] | 1.30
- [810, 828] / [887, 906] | 1.33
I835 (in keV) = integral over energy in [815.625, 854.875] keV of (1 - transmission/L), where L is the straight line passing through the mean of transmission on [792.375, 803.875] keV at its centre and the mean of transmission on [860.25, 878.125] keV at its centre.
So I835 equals 7.2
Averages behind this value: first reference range 0.875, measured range 0.865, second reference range 1.21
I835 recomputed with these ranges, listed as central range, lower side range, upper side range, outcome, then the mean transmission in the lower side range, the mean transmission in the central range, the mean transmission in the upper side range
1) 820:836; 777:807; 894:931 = 3.7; 0.795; 0.662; 1.01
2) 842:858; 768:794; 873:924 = -3.0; 0.841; 1.16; 1.07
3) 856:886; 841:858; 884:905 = -2.0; 1.15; 1.2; 1.1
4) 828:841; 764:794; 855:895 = 3.8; 0.9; 0.758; 1.19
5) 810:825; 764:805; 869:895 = 1.9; 0.908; 0.865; 1.16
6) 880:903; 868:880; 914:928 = 0.3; 1.21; 1.11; 0.99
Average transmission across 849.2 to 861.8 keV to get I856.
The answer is 1.23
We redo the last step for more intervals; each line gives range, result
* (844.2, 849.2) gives 1.09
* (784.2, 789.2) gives 0.536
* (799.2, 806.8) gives 1.03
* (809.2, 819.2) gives 0.999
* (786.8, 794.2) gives 0.551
